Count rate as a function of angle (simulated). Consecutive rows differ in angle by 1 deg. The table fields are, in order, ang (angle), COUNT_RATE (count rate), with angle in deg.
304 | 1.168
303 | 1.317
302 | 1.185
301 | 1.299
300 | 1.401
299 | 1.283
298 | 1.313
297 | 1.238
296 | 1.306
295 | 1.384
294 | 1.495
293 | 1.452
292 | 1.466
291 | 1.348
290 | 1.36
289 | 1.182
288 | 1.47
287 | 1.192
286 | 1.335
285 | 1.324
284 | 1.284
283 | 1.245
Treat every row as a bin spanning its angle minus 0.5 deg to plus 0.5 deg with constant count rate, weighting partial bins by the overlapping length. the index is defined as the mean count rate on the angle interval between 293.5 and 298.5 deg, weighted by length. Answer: 1.35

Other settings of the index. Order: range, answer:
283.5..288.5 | 1.32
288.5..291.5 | 1.3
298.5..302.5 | 1.29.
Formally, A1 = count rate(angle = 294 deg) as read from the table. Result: 1.495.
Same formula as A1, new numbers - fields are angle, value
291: 1.348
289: 1.182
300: 1.401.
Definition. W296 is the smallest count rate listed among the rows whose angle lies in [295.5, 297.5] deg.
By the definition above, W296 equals 1.238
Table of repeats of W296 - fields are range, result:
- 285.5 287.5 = 1.192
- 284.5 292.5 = 1.182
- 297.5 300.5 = 1.283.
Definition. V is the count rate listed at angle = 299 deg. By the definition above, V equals 1.283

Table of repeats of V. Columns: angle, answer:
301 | 1.299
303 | 1.317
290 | 1.36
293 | 1.452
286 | 1.335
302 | 1.185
